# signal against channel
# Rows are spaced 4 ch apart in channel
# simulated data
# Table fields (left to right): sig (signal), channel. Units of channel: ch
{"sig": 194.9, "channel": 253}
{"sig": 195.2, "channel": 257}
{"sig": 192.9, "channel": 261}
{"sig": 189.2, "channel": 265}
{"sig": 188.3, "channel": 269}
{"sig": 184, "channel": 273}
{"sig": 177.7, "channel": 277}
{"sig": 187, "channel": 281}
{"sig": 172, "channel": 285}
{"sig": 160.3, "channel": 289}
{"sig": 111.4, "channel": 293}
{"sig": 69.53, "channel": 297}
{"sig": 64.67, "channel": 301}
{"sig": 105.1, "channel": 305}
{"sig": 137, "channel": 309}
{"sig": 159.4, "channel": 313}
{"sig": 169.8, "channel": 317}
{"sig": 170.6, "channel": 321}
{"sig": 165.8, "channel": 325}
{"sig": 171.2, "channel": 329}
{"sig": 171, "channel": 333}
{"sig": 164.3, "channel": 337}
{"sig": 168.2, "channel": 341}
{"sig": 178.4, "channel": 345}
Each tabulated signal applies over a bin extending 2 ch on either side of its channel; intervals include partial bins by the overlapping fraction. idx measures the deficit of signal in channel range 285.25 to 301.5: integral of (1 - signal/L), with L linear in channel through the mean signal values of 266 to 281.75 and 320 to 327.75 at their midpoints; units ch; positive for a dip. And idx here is 6.0 ch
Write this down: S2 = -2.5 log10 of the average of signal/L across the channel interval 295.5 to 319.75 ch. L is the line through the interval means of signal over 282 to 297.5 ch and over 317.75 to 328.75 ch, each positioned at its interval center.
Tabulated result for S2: 0.29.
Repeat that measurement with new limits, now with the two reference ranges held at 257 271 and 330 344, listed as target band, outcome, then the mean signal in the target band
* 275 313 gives 0.342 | 133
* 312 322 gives 0.050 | 167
